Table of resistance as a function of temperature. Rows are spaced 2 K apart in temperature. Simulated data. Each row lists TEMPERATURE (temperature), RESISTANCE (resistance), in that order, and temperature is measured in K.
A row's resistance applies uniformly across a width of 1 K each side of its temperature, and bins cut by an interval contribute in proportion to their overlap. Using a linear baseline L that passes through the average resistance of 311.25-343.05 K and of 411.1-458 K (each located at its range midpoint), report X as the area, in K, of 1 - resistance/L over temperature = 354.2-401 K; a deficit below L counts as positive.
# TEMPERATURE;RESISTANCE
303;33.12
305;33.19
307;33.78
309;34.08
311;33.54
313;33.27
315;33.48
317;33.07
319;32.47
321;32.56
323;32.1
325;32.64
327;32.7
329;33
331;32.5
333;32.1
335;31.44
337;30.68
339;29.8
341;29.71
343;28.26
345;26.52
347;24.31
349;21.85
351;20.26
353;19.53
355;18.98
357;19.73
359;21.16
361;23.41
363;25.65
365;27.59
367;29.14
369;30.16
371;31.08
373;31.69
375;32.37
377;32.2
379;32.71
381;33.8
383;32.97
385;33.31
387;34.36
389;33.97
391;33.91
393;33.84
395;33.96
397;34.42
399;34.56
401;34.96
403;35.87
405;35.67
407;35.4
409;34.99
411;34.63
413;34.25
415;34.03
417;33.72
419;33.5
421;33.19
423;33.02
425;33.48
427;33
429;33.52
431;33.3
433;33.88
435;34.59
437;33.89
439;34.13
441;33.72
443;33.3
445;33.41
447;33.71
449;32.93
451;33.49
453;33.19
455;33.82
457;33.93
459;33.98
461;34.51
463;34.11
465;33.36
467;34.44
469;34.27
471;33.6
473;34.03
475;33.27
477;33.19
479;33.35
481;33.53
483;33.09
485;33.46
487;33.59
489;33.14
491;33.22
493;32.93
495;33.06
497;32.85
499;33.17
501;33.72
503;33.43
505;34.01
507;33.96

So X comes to 3.47 K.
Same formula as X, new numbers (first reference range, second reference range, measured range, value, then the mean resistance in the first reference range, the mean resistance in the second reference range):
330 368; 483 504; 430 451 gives -2.1 K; 25.9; 33.2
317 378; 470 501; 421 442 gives -1.5 K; 28.3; 33.3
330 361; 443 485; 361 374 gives -0.8 K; 25.7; 33.6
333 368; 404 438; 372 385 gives -1.7 K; 25.4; 34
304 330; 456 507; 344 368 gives 7.2 K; 33.1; 33.6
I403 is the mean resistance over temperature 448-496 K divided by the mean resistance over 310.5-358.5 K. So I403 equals 1.17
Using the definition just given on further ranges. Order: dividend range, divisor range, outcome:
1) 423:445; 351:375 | 1.33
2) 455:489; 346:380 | 1.30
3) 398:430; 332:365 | 1.35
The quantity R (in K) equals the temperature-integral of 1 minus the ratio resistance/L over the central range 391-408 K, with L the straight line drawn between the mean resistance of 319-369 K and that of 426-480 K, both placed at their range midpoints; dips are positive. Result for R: -2.3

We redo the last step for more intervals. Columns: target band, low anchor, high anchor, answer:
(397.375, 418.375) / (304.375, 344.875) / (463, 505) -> -1.3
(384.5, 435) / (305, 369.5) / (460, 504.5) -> -4.8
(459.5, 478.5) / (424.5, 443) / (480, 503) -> -0.2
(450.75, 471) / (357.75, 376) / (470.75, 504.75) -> -1.1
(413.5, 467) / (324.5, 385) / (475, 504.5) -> -3.8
